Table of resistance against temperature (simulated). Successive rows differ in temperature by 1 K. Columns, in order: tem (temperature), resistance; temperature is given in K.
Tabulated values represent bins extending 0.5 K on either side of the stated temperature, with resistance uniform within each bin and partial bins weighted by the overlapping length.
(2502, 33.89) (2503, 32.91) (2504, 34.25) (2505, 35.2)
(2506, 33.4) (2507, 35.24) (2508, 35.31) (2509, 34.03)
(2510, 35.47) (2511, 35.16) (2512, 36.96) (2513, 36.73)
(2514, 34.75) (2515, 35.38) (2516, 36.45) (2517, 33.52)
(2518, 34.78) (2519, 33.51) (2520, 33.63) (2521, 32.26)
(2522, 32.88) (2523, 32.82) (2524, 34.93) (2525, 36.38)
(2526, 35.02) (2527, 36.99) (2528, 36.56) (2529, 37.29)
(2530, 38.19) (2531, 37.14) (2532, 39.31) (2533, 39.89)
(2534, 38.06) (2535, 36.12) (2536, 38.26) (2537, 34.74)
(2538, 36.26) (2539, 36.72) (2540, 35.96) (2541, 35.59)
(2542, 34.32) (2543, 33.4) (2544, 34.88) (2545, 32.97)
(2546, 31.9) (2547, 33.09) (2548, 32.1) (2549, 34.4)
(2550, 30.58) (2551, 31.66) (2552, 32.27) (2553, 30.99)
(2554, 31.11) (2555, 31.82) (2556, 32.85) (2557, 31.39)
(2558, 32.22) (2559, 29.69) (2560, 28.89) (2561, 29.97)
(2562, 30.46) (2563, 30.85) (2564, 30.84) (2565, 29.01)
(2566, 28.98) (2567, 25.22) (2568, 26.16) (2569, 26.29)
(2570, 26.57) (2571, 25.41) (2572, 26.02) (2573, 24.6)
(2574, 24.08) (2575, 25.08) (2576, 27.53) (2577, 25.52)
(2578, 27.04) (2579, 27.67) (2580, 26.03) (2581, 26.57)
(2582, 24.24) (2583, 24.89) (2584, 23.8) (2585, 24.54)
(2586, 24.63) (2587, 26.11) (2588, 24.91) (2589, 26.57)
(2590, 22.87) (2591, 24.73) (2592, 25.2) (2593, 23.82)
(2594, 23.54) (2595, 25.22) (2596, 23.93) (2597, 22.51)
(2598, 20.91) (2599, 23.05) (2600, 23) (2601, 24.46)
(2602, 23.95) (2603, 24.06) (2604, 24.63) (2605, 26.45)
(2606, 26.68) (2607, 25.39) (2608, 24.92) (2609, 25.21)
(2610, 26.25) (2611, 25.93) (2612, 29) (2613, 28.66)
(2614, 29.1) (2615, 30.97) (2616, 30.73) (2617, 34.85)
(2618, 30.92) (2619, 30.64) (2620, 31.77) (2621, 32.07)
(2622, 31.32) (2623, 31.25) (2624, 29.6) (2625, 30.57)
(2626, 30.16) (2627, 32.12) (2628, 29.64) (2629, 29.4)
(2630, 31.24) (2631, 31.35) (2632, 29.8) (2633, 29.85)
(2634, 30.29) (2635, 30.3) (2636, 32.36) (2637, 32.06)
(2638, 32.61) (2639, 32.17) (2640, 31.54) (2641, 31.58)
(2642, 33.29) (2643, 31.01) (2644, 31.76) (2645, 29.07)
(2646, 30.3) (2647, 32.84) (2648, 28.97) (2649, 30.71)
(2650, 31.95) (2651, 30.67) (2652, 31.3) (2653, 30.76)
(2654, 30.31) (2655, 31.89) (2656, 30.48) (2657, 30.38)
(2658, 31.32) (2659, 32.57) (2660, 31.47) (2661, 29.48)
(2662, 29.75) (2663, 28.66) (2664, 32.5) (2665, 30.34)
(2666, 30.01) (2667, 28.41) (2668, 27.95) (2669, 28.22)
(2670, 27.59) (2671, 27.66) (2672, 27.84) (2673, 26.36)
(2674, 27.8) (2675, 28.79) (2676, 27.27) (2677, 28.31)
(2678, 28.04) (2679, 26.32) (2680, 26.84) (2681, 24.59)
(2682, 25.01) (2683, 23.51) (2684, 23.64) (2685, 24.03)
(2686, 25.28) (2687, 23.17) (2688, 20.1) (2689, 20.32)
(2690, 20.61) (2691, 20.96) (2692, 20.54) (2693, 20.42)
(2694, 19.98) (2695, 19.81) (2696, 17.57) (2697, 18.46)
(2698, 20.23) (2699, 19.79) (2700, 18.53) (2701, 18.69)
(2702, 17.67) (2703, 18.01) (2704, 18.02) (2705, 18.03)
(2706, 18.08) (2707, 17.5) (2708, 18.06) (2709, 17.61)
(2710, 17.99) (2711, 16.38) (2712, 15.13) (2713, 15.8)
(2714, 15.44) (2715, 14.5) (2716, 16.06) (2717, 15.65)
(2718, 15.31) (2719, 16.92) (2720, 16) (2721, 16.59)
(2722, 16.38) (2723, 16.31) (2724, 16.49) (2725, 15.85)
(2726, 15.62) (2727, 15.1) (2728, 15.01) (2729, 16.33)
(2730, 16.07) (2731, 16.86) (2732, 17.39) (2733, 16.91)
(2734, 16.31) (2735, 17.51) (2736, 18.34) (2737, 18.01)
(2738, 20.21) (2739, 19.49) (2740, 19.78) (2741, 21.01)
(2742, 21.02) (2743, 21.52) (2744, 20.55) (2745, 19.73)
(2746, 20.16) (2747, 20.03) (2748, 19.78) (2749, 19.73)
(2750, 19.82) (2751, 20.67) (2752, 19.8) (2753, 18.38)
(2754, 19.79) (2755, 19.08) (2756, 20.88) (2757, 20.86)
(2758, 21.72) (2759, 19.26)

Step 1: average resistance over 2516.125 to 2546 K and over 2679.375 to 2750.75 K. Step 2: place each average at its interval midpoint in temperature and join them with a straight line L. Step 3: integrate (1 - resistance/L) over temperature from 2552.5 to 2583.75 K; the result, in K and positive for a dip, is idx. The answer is 4.1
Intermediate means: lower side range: 35.5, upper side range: 18.8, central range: 28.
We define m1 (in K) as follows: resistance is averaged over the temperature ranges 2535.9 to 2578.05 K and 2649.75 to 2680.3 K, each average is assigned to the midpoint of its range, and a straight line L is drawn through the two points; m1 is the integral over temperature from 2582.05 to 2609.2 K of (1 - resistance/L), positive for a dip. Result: 5.2 K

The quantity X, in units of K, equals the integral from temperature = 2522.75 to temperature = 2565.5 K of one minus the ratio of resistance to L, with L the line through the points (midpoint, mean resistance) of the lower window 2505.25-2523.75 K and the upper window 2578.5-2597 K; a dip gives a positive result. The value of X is -4.5 K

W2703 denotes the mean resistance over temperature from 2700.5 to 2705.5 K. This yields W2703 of 18.1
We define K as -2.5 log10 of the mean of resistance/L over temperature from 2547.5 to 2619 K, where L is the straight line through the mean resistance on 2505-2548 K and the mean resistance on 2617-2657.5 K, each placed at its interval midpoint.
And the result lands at 0.21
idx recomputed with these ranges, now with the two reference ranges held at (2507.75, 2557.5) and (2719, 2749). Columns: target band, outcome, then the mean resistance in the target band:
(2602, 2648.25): -5.0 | 29.8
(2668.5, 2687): -3.1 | 26.4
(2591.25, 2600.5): 1.9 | 23.5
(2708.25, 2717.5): 1.7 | 16.1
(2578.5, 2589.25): 1.8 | 25.4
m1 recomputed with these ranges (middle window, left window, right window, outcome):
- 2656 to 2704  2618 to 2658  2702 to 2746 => -0.9 K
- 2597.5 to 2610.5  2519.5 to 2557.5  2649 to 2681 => 3.0 K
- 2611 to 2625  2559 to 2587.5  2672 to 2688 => -2.3 K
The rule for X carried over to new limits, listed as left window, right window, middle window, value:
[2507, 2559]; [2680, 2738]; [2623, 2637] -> -2.7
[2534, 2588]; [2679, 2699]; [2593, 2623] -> 0.0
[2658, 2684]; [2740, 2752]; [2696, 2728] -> 9.3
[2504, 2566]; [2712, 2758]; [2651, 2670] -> -5.0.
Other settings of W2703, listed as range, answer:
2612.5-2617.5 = 30.9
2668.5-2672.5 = 27.8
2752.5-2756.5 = 19.5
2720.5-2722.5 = 16.5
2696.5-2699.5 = 19.5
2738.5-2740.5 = 19.6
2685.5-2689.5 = 22.2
